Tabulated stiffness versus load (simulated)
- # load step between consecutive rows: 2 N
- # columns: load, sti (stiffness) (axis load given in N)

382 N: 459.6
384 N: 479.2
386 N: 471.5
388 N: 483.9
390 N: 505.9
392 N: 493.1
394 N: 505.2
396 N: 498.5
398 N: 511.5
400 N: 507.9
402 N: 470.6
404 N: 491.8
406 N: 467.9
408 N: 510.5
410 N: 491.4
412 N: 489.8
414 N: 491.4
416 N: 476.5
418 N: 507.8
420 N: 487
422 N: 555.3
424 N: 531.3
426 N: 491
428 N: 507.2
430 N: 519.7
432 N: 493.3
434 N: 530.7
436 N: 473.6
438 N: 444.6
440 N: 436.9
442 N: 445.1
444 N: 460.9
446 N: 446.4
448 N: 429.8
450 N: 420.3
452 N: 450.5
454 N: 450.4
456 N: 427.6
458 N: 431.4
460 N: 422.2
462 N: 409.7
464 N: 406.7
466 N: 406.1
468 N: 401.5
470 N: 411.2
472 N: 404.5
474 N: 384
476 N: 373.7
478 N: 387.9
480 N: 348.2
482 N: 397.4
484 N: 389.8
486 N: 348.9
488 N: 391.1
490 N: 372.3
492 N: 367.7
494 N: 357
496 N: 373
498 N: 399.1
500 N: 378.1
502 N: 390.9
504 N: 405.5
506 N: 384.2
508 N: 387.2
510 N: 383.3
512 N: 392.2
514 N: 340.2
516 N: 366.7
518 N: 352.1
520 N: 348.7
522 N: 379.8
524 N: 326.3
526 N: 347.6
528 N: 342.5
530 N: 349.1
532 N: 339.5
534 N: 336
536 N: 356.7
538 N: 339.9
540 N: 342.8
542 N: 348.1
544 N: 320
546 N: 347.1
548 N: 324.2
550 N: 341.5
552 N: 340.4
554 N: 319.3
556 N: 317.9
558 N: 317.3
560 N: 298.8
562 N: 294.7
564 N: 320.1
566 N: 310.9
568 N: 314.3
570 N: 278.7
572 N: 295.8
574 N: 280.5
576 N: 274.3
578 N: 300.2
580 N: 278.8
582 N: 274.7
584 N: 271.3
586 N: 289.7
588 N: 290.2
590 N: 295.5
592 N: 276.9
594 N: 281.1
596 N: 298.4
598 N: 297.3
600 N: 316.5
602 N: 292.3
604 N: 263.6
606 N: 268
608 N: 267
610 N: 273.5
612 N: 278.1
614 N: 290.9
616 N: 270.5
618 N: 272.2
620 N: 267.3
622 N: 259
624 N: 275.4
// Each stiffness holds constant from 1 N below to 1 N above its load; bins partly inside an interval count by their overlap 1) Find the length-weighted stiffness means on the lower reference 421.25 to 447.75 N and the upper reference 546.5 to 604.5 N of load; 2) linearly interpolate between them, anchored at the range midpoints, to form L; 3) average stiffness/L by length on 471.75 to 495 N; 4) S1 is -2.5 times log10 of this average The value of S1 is 0.122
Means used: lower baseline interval 485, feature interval 376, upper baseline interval 299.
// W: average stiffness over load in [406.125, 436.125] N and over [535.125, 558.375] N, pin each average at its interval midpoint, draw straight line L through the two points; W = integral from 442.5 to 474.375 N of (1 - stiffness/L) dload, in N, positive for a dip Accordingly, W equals 2.1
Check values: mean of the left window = 504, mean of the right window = 335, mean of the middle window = 424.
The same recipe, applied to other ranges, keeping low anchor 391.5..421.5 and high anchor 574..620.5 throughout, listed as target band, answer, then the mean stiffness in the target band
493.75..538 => 1.0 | 365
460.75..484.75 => 1.5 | 394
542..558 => 0.2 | 330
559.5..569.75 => 0.4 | 306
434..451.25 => 0.2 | 450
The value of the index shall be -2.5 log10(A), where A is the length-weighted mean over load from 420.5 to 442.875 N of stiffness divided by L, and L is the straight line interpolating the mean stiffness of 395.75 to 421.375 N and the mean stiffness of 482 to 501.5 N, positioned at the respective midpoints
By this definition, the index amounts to -0.07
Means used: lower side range 493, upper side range 377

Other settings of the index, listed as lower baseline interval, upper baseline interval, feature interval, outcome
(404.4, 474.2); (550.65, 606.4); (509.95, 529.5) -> 0.03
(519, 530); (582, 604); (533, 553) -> -0.02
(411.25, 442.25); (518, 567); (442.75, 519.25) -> 0.06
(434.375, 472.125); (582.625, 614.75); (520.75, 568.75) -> 0.02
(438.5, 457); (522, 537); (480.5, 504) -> 0.03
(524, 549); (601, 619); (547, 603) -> 0.02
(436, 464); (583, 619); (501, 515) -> -0.02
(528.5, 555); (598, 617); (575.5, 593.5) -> 0.06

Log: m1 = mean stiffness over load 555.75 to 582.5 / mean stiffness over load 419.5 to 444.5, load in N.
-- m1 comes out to 0.6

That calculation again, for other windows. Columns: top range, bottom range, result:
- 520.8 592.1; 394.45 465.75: 0.67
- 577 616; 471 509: 0.75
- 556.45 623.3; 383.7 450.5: 0.59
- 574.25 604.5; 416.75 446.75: 0.59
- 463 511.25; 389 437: 0.77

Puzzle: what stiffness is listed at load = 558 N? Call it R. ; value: 317.3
